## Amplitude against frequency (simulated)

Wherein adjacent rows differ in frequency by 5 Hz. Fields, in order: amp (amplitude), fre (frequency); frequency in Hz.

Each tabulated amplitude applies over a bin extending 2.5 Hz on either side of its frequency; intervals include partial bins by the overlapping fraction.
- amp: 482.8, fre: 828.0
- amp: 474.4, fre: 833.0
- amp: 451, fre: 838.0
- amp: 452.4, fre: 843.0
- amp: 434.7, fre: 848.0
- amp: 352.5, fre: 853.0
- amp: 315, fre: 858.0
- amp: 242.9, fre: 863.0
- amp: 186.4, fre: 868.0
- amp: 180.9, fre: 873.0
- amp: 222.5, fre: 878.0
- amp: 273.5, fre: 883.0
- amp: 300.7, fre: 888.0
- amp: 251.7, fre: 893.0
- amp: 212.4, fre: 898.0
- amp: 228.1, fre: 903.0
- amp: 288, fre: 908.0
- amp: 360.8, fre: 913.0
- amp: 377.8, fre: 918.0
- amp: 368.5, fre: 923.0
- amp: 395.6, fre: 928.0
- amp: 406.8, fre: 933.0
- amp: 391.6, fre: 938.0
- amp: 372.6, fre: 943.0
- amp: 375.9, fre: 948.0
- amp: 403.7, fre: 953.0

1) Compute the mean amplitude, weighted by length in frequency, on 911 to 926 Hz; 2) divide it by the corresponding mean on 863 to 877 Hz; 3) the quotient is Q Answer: 1.87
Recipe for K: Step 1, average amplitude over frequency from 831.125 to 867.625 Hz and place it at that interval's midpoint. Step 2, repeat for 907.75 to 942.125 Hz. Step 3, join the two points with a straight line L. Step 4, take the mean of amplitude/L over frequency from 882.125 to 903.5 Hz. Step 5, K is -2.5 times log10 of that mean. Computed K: 0.424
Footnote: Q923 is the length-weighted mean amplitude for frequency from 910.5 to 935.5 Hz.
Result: 382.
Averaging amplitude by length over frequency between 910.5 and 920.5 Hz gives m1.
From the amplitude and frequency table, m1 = 369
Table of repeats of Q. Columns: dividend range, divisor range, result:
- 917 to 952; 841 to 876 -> 1.26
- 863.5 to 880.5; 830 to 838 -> 0.43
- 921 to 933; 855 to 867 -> 1.43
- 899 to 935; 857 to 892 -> 1.40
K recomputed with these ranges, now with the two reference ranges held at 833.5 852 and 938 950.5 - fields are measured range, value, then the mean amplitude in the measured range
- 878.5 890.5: 0.442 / 276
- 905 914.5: 0.255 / 316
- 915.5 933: 0.016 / 384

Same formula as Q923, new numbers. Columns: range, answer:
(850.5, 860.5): 334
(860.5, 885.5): 221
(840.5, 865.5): 360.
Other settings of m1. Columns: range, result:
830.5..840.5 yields 463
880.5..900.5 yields 260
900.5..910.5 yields 258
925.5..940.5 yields 398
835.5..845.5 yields 452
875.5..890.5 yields 266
